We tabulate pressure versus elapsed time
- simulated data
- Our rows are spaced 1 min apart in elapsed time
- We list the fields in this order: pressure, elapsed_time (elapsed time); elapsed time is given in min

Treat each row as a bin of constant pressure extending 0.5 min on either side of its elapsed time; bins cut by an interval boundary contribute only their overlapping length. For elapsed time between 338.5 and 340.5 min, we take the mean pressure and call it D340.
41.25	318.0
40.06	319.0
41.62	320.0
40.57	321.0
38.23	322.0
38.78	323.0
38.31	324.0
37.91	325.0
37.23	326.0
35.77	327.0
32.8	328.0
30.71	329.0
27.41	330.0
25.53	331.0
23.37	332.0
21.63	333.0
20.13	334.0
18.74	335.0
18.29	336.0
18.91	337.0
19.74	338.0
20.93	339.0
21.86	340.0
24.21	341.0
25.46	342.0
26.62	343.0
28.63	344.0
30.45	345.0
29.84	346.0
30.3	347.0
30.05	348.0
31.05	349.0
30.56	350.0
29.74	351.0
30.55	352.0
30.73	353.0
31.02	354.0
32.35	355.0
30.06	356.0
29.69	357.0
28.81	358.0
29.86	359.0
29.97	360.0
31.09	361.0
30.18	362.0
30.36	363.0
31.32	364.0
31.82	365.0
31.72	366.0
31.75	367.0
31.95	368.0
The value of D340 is 21.4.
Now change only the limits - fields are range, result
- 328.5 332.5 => 26.8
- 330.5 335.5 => 21.9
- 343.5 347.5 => 29.8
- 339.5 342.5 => 23.8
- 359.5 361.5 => 30.5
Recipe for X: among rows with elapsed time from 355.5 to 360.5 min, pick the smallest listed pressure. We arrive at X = 28.81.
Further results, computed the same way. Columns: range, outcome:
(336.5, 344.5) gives 18.91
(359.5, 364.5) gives 29.97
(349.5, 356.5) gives 29.74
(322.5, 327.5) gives 35.77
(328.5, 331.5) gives 25.53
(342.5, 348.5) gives 26.62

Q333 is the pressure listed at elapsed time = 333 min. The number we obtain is 21.63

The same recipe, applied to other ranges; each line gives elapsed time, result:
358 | 28.81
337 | 18.91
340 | 21.86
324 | 38.31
